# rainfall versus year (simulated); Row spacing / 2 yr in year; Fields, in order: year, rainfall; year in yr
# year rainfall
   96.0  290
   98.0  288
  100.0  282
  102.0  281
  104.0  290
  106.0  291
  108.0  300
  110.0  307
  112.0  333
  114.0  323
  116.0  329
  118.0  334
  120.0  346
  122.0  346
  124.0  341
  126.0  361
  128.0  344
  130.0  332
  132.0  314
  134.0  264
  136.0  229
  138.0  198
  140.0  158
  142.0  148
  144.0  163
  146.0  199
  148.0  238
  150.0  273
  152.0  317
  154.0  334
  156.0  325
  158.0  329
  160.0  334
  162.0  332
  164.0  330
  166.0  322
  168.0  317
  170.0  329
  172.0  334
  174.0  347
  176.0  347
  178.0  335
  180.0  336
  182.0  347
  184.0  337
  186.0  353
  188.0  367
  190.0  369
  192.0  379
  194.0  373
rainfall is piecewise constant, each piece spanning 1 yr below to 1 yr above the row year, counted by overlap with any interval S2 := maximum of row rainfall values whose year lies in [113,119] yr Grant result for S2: 334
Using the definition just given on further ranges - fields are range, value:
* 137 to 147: 199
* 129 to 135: 332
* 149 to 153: 317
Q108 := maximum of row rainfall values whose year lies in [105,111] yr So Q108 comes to 307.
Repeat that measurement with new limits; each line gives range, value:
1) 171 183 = 347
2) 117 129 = 361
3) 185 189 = 367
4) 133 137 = 264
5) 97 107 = 291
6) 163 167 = 330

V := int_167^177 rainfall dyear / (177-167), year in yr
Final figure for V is 335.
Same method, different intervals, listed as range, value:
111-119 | 330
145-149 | 218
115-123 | 339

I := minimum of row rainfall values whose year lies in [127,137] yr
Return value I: 229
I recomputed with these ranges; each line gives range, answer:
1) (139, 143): 148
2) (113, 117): 323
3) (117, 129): 334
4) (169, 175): 329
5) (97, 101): 282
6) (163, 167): 322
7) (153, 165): 325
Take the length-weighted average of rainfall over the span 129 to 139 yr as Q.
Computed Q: 267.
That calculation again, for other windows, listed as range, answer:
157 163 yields 332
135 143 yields 183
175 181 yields 339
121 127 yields 349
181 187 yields 346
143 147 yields 181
